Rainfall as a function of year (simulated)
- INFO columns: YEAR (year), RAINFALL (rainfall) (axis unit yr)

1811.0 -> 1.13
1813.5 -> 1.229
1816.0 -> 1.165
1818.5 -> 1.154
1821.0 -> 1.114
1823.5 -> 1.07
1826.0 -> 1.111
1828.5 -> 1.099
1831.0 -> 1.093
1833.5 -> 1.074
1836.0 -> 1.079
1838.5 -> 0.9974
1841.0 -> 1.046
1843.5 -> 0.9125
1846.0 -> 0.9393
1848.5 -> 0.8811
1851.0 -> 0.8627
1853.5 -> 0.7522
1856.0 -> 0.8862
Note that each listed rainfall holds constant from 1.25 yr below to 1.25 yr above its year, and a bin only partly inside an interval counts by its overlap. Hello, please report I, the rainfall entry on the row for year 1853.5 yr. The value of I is 0.7522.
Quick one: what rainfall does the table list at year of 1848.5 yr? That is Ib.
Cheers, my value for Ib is 0.8811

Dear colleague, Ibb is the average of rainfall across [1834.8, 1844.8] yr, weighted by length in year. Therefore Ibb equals 1.01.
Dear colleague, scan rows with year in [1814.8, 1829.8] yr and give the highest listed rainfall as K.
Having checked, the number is 1.165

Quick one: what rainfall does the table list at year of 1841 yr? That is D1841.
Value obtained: 1.046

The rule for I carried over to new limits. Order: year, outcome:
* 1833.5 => 1.074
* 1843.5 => 0.9125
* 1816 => 1.165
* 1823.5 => 1.07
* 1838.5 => 0.9974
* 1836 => 1.079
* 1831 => 1.093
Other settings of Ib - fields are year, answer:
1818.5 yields 1.154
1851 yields 0.8627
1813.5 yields 1.229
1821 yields 1.114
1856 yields 0.8862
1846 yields 0.9393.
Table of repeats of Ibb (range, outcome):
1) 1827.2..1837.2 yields 1.09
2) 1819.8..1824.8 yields 1.09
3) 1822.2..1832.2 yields 1.09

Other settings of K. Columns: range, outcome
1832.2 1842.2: 1.079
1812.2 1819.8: 1.229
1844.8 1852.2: 0.9393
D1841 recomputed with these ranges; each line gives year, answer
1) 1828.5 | 1.099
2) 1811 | 1.13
